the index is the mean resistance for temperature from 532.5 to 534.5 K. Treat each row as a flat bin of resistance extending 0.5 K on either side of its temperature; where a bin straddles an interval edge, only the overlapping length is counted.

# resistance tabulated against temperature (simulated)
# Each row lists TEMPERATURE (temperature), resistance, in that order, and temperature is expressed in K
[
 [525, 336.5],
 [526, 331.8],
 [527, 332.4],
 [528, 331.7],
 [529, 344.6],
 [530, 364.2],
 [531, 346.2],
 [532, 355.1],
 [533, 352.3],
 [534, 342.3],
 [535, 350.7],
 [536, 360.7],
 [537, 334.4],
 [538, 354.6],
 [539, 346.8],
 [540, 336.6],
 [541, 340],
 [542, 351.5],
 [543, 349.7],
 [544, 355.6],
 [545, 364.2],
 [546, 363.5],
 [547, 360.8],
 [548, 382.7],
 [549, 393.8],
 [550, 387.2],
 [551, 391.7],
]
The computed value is 347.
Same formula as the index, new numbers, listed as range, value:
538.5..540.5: 342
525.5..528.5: 332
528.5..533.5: 352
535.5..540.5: 347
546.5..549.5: 379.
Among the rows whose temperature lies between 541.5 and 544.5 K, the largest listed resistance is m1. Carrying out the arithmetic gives 355.6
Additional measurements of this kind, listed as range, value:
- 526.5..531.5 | 364.2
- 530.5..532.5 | 355.1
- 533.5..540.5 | 360.7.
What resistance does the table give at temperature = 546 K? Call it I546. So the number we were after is 363.5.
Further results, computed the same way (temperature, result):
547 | 360.8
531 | 346.2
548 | 382.7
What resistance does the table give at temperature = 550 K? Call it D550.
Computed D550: 387.2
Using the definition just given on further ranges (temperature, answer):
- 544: 355.6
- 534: 342.3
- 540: 336.6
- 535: 350.7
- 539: 346.8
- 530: 364.2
